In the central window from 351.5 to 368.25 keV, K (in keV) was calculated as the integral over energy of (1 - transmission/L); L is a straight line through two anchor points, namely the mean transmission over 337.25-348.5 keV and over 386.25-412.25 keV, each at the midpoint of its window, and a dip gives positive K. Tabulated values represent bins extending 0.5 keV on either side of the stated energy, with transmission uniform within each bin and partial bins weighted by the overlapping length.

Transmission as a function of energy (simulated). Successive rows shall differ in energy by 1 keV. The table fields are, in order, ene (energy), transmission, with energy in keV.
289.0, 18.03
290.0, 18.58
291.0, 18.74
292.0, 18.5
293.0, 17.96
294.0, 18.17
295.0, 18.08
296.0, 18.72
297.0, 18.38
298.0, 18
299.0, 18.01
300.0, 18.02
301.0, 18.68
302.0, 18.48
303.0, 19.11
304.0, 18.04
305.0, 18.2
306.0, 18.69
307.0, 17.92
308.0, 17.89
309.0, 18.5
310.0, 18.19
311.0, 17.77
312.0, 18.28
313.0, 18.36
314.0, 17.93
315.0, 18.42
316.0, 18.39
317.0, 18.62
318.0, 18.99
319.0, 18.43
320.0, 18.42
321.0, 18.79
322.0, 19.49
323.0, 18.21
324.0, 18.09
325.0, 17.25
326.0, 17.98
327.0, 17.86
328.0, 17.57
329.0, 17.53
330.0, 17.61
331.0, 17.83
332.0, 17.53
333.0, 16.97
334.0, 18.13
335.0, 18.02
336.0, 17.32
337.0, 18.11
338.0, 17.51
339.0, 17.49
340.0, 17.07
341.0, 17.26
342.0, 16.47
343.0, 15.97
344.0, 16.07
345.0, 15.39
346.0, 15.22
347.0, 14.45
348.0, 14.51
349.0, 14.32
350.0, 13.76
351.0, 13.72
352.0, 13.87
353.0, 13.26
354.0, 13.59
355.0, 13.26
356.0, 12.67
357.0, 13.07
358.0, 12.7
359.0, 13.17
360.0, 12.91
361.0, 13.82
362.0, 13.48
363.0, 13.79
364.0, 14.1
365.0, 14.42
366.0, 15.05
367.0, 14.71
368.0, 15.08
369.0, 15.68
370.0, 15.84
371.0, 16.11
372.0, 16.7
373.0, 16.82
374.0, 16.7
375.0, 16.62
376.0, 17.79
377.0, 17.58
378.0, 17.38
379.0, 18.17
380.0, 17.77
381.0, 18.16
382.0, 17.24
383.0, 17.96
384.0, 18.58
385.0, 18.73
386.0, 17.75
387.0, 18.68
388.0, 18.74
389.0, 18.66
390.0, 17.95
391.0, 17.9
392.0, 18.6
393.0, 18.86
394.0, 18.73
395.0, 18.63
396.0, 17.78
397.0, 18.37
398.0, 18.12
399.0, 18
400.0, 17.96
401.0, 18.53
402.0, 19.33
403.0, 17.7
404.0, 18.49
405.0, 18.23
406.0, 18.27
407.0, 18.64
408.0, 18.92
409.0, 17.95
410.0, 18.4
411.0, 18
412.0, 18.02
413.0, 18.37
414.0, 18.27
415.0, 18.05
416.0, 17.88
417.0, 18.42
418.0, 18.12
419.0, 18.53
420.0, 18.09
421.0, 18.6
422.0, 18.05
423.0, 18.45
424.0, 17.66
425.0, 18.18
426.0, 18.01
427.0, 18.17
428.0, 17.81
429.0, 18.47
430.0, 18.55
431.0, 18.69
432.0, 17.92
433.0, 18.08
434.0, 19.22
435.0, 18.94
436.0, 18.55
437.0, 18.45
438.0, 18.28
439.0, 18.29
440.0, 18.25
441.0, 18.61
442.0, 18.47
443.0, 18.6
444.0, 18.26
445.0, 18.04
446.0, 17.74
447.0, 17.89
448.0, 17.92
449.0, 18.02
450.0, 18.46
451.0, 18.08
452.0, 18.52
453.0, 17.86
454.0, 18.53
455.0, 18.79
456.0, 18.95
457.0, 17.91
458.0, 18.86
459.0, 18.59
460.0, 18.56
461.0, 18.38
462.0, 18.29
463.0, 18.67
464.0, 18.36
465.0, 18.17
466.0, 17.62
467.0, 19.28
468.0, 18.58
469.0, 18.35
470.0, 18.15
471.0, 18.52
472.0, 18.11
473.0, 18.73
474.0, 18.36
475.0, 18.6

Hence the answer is 3.1 keV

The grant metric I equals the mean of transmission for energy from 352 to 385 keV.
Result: 15.5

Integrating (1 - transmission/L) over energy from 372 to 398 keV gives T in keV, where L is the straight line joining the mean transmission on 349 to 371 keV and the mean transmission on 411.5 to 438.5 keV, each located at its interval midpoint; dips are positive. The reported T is -3.93 keV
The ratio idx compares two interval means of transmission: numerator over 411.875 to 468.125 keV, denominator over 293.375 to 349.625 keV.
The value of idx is 1.04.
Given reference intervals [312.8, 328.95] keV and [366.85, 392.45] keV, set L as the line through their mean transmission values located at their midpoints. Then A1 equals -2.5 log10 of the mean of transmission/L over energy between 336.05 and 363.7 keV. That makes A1 0.209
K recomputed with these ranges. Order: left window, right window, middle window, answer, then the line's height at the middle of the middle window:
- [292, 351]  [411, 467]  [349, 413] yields 4.69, 18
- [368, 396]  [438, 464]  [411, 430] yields -0.14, 18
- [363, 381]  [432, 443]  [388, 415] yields -1.69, 17.3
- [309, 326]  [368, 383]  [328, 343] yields 0.41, 17.9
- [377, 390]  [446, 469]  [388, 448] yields -0.24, 18.2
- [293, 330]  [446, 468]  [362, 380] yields 2.25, 18.3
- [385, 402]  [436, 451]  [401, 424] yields 0.03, 18.3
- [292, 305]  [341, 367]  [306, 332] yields -2.16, 16.8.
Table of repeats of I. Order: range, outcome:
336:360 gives 14.9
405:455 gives 18.3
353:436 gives 17.2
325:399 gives 16.4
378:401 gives 18.2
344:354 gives 14.3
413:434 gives 18.2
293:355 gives 17.3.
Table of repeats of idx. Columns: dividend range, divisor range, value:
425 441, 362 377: 1.17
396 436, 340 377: 1.23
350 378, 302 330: 0.81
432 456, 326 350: 1.10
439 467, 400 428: 1.00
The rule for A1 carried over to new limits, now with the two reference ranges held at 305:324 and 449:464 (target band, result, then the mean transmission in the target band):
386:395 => -0.004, 18.5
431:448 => 0.005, 18.3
